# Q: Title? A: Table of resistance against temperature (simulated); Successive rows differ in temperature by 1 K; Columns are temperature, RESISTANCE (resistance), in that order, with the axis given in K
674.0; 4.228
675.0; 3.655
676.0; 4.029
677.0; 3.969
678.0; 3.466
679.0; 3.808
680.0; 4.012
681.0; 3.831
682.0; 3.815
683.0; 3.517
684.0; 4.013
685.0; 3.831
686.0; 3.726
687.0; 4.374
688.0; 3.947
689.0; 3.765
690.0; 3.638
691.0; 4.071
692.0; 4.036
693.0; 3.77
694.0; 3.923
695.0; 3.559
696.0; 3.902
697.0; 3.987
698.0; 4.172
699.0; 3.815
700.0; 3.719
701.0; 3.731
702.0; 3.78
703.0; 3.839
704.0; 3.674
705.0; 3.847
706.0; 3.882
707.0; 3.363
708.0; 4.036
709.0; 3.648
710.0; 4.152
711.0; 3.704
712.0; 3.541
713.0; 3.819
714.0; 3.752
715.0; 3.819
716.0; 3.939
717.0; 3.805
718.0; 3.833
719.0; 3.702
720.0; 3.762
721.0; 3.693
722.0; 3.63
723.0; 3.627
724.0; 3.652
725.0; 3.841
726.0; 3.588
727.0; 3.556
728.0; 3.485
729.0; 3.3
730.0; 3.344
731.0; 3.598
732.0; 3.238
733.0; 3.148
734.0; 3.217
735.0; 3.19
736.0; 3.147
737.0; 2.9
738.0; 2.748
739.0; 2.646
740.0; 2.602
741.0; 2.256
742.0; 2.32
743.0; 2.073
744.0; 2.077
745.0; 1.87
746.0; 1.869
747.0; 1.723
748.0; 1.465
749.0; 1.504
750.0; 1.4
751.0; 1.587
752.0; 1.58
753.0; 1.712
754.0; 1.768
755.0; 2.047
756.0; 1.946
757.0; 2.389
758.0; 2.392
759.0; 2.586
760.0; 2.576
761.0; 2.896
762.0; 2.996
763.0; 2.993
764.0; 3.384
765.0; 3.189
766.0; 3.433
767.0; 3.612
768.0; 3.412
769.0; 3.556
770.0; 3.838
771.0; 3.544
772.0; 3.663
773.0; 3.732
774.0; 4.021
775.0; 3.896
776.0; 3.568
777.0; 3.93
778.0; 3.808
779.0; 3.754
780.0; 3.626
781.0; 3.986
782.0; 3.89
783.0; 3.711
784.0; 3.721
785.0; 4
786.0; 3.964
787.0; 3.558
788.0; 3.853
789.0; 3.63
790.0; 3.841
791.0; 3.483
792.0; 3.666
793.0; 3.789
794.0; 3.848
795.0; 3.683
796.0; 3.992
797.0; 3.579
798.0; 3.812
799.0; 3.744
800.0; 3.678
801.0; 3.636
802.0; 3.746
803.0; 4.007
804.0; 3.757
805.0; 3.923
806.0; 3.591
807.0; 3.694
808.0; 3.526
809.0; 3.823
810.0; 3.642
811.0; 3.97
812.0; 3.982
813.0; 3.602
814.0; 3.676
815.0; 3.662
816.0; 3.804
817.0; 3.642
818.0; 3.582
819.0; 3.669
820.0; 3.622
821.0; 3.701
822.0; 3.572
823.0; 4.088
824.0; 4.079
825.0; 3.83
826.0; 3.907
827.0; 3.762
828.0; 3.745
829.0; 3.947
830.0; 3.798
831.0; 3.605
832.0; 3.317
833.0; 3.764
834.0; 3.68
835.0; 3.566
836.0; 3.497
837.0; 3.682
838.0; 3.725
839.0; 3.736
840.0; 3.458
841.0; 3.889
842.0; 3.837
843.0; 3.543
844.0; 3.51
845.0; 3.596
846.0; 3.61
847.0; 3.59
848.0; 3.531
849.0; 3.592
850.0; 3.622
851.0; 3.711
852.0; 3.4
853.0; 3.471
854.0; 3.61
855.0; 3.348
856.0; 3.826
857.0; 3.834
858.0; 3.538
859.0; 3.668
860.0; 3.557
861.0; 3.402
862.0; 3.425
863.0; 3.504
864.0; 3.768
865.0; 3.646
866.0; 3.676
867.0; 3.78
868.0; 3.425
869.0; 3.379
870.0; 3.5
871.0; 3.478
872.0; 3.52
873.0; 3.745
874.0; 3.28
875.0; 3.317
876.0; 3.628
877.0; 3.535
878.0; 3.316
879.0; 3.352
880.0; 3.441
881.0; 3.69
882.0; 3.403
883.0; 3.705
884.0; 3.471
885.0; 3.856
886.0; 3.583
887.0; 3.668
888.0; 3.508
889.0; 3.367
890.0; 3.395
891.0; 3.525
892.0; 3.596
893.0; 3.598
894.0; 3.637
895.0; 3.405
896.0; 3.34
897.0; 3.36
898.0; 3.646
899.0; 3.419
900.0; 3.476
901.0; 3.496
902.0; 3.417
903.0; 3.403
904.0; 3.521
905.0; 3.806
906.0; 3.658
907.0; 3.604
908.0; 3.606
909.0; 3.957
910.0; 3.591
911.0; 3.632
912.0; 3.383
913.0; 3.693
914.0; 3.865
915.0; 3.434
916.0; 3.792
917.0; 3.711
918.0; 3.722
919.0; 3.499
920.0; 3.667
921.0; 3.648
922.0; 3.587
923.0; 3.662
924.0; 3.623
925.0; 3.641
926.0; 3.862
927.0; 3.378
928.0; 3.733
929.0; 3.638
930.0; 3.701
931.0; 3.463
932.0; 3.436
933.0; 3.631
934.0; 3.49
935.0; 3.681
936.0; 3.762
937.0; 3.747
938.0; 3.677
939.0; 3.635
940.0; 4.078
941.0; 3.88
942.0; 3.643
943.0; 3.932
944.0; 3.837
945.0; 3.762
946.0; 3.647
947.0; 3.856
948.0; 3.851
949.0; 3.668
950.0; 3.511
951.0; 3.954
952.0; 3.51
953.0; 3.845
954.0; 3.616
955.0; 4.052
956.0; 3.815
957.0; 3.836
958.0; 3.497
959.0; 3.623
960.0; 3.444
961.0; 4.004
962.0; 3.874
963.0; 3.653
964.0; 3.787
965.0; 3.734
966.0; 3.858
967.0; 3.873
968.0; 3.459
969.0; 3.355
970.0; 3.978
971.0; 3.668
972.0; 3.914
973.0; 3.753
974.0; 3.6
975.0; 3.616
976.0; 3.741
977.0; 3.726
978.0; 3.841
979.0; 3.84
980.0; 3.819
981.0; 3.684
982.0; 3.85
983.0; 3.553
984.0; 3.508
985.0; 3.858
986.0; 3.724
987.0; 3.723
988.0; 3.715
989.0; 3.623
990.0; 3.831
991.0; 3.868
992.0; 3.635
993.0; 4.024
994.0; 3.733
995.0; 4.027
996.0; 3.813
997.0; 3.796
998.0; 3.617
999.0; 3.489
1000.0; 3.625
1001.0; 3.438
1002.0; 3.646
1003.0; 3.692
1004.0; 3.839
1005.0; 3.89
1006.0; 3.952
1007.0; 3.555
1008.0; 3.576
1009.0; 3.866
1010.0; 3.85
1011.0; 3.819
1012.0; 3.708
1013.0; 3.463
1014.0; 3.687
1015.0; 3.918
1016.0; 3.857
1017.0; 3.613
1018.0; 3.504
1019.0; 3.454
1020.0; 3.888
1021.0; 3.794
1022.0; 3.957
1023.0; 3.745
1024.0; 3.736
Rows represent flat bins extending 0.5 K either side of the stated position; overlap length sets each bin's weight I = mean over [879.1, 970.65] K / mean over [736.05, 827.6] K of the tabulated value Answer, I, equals 1.1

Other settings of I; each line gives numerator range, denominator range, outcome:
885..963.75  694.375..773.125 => 1.16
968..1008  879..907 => 1.06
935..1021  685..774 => 1.16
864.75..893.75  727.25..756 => 1.46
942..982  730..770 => 1.46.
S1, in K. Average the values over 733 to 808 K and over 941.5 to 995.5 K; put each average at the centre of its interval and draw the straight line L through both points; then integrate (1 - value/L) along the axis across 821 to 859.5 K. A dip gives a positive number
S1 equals -3.65 K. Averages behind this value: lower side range 3.14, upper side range 3.75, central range 3.67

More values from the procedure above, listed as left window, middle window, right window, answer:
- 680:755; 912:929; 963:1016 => -0.1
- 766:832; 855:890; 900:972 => 1.6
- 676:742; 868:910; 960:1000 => 2.0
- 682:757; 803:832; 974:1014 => -2.8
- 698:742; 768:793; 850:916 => -1.6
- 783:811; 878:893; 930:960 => 0.8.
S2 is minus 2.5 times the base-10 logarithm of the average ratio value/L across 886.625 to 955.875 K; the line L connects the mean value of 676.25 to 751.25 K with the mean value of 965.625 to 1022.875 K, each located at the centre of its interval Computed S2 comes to 0.00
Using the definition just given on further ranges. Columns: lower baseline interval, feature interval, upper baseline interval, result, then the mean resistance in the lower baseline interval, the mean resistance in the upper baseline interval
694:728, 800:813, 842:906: -0.04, 3.77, 3.54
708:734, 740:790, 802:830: 0.25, 3.65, 3.77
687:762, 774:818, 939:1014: -0.13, 3.17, 3.74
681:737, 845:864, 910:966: 0.04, 3.71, 3.7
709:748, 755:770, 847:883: 0.12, 3.2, 3.54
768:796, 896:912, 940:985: 0.06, 3.76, 3.74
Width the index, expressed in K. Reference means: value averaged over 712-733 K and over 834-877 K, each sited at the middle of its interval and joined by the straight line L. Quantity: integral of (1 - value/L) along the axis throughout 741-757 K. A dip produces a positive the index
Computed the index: 7.9 K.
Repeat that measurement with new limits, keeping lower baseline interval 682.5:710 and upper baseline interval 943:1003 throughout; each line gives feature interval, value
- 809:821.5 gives 0.26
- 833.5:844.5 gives 0.40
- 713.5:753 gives 9.37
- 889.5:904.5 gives 1.12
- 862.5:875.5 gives 0.81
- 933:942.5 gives 0.05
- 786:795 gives 0.20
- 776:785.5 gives -0.01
